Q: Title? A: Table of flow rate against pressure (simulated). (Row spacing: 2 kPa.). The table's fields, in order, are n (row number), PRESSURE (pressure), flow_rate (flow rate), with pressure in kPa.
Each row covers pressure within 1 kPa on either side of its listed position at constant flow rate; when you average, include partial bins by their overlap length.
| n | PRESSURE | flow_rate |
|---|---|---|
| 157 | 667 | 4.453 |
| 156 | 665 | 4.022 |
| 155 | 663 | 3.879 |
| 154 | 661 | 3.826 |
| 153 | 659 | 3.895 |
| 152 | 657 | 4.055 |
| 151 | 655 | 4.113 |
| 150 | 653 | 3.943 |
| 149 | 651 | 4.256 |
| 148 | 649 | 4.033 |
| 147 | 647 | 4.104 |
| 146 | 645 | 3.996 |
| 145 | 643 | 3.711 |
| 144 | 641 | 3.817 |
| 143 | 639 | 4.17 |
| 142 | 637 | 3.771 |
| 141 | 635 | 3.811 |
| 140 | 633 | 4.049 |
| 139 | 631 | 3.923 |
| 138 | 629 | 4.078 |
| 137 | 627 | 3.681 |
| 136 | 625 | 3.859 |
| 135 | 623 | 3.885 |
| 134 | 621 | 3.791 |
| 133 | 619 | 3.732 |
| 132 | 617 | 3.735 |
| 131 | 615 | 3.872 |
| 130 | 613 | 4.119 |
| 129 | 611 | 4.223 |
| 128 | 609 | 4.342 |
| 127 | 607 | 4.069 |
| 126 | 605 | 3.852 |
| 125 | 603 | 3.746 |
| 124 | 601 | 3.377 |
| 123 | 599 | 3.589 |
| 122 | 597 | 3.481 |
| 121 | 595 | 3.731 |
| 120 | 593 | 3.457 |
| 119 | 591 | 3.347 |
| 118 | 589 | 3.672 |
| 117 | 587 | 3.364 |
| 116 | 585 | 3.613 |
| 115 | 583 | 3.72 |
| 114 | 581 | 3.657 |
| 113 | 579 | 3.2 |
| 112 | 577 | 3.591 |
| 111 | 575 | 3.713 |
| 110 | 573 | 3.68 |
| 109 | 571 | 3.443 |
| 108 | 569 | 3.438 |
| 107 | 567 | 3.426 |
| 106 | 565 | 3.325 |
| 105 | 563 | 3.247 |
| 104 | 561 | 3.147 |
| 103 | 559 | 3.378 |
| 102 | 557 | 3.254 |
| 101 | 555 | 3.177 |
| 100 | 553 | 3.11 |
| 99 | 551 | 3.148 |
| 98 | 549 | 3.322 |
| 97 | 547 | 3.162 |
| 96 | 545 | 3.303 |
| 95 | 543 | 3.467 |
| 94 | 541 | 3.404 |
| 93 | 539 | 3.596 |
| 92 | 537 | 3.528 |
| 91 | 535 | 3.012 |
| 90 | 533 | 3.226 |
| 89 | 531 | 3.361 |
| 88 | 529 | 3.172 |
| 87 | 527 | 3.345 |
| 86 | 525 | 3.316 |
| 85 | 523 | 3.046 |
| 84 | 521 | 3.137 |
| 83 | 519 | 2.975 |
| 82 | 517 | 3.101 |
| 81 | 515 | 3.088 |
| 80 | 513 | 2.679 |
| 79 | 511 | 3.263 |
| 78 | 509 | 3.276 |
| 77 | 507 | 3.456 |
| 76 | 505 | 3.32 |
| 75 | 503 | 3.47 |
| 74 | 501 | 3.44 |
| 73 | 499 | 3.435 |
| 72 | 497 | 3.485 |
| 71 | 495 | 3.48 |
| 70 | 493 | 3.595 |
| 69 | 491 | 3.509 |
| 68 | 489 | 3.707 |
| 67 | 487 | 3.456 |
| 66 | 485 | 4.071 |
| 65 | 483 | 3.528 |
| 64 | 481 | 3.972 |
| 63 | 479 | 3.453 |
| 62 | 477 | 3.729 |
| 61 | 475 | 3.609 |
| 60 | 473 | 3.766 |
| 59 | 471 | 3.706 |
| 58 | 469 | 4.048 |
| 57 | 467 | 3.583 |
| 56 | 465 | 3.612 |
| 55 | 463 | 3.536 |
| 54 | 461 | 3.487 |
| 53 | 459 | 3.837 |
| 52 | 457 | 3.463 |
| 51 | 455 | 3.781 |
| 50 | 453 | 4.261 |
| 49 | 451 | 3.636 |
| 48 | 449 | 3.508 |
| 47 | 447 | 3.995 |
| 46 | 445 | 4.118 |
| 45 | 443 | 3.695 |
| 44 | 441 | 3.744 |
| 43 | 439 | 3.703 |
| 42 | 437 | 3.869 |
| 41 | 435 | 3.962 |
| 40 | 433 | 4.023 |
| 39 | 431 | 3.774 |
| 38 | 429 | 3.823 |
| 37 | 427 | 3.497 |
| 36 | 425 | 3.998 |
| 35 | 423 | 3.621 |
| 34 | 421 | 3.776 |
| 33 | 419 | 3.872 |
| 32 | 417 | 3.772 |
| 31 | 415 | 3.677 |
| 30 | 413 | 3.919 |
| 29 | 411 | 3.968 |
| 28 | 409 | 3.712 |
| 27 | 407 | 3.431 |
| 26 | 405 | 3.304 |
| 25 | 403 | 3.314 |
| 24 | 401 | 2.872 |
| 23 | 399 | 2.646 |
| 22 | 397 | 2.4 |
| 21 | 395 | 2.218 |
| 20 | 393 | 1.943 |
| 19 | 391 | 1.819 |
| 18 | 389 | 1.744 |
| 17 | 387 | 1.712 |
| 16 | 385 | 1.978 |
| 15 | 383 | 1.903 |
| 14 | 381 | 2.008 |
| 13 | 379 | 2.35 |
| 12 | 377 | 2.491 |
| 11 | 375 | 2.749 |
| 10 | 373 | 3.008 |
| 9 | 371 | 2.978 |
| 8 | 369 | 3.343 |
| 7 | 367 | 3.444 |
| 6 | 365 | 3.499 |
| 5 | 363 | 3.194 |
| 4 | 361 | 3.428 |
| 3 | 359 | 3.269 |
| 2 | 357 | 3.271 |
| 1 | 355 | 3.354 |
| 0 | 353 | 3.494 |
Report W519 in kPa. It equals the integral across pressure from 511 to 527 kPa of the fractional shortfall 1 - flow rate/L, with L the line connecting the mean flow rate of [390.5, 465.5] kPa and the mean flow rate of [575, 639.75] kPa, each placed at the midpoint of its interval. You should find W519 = 2.5 kPa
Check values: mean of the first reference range 3.53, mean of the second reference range 3.76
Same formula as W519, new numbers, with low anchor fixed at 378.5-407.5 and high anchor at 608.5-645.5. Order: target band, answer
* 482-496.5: -2.98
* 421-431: -4.52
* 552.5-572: 1.05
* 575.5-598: 0.71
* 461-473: -3.51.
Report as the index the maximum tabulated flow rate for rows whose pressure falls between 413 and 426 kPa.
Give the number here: 3.998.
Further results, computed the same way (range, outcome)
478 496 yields 4.071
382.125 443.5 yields 4.023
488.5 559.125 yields 3.707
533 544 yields 3.596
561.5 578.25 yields 3.713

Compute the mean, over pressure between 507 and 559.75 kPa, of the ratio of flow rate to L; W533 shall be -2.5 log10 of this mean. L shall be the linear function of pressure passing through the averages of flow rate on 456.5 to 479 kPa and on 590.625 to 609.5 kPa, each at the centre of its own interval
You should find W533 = 0.14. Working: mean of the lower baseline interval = 3.67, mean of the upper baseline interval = 3.69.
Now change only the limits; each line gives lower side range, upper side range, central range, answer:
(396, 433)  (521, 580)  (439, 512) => -0.061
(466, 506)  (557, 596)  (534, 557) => 0.074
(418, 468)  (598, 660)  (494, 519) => 0.166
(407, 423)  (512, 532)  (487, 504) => -0.073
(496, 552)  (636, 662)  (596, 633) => -0.022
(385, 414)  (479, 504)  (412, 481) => -0.186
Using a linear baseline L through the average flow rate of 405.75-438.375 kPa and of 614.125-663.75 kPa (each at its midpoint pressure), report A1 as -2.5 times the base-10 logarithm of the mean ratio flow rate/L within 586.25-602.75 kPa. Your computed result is 0.11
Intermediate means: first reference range 3.79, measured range 3.52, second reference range 3.92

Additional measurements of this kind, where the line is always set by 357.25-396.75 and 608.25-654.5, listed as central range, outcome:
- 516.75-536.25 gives 0.071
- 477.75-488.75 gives -0.170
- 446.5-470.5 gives -0.225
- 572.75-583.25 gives 0.026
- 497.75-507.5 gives -0.052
